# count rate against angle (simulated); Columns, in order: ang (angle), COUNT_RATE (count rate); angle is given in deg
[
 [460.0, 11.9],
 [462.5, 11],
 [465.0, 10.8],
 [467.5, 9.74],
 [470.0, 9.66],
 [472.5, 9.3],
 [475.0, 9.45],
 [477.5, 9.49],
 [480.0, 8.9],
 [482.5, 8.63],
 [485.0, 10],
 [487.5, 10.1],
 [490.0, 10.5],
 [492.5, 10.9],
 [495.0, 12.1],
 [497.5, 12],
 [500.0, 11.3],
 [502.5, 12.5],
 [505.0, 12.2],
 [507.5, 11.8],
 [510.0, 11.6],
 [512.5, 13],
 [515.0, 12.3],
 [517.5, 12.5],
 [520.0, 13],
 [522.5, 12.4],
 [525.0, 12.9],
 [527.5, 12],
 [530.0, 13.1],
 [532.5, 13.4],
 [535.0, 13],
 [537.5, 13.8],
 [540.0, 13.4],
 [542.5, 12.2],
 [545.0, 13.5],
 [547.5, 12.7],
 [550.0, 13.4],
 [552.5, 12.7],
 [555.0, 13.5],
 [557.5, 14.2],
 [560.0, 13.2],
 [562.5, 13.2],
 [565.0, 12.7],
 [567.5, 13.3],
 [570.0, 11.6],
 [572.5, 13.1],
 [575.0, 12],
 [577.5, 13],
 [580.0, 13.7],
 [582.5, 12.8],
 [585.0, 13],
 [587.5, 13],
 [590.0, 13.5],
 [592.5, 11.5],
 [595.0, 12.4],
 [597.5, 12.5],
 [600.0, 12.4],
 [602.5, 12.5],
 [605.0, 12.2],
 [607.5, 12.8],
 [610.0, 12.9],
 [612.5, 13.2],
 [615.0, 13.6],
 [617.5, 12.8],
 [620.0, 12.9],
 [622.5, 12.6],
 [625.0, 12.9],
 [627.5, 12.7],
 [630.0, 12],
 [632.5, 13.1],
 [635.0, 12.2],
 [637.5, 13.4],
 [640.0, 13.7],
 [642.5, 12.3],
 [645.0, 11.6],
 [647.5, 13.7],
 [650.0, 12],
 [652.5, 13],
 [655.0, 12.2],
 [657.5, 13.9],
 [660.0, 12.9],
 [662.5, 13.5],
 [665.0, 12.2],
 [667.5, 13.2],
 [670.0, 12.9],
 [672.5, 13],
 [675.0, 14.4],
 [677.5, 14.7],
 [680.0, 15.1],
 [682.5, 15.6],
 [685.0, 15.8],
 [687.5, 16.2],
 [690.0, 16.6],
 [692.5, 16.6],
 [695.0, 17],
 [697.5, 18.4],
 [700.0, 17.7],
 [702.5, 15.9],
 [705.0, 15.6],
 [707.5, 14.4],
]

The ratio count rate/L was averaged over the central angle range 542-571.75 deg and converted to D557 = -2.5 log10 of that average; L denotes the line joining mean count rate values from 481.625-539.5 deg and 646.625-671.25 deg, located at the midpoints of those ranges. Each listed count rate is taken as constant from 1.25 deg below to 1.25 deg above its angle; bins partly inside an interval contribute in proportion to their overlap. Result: -0.06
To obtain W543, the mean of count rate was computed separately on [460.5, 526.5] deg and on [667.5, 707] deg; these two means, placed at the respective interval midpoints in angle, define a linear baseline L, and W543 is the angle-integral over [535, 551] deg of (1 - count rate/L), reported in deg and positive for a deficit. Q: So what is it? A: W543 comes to -1.2 deg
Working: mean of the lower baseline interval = 11.1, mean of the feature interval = 13.2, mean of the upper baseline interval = 15.6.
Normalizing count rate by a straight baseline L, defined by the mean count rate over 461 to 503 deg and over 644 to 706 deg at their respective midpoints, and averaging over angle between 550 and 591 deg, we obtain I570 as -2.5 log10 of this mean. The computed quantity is -0.07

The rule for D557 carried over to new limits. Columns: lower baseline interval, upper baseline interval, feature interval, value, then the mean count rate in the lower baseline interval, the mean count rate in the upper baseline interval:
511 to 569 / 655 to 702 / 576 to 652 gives 0.10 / 13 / 14.9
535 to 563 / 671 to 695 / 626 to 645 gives 0.15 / 13.2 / 15.4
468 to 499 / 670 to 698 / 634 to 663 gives 0.14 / 10.1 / 15.6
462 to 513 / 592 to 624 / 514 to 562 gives -0.13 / 10.7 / 12.7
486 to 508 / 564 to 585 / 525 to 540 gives -0.09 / 11.5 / 12.8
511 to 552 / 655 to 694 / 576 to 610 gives 0.07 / 12.9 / 14.4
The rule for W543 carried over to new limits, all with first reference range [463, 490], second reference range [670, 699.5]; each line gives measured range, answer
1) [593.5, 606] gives 0.8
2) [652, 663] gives 1.3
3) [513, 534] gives -3.2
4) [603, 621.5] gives 1.0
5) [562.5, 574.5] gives -0.3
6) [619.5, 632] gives 1.2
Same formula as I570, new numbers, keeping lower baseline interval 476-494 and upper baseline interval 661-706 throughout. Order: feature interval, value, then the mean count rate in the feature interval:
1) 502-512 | -0.16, 12.1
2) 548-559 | -0.15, 13.4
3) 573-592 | -0.04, 12.9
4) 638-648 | 0.11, 12.8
